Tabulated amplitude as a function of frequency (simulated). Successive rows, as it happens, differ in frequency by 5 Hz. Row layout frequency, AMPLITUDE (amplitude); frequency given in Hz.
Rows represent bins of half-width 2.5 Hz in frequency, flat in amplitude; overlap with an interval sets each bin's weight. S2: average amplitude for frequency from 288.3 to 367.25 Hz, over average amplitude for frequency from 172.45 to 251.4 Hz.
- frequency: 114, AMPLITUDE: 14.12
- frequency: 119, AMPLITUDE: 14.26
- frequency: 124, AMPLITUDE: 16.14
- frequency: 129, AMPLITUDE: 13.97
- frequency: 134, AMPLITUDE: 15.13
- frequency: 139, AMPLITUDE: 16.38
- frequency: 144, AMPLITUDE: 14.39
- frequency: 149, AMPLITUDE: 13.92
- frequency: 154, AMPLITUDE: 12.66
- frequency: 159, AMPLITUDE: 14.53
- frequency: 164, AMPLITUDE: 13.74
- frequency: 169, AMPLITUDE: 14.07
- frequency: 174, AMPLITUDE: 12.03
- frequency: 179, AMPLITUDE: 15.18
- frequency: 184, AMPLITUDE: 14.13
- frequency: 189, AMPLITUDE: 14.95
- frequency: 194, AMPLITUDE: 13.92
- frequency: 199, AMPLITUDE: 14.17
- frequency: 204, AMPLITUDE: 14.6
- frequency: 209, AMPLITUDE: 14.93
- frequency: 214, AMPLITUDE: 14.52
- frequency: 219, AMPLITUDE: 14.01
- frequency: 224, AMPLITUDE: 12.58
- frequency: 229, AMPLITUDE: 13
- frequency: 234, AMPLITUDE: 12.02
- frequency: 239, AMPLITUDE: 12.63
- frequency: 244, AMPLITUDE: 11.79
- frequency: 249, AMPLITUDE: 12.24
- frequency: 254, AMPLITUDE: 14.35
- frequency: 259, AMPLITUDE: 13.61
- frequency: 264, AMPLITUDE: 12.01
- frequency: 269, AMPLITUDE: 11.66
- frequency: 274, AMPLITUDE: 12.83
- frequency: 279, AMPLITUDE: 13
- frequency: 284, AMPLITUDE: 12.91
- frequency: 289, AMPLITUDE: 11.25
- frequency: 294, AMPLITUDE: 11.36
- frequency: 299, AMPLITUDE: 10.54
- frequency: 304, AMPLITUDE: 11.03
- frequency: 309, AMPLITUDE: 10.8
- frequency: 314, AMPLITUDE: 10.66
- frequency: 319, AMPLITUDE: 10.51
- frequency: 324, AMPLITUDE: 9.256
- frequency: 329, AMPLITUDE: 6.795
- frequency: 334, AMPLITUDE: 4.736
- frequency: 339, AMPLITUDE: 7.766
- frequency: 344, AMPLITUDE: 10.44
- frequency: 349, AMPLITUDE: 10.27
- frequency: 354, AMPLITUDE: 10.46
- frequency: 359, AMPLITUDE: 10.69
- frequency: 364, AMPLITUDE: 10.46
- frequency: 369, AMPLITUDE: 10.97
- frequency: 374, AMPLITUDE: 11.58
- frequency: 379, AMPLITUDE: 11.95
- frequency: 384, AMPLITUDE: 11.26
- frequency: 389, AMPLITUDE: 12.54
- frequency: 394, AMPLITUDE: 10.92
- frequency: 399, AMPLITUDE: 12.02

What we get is 0.72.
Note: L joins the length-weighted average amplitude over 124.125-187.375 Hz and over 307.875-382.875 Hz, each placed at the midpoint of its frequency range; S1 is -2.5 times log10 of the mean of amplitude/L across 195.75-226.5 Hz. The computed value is -0.09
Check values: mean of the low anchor 14.3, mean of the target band 14.1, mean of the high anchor 9.83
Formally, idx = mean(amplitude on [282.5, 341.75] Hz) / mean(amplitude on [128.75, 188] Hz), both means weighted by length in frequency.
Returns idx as 0.69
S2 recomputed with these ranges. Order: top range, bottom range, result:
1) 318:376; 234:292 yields 0.75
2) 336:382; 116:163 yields 0.72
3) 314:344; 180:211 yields 0.57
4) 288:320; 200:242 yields 0.80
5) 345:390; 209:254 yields 0.85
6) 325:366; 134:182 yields 0.63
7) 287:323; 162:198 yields 0.77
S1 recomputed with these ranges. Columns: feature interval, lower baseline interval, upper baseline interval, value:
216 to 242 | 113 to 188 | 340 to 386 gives 0.01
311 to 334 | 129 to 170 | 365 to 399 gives 0.36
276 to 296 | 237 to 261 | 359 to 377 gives 0.01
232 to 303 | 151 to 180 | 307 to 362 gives -0.12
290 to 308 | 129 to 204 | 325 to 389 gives 0.02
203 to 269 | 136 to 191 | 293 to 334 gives -0.10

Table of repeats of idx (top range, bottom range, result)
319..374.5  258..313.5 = 0.79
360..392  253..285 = 0.89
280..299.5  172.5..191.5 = 0.83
